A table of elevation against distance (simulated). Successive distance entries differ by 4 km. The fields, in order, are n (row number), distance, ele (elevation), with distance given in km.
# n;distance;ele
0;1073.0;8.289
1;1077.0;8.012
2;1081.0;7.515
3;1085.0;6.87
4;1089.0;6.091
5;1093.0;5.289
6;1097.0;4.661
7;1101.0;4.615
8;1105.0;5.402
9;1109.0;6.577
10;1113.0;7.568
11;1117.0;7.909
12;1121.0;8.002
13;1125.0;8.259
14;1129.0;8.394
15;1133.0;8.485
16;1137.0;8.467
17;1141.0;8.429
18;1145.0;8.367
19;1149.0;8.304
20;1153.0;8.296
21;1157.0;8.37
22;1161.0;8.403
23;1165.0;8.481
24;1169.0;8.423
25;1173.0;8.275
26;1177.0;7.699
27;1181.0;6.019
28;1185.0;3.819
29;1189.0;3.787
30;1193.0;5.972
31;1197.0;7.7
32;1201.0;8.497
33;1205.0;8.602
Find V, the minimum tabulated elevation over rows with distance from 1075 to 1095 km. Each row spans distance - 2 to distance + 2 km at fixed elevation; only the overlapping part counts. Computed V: 5.289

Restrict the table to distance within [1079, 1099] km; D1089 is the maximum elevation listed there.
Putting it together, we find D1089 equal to 7.515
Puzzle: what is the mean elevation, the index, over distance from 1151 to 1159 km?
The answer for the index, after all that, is 8.33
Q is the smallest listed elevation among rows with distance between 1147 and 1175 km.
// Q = 8.275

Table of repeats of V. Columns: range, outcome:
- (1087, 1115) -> 4.615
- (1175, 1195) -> 3.787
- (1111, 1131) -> 7.568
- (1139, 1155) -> 8.296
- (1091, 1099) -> 4.661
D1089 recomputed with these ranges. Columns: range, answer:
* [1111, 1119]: 7.909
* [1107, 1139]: 8.485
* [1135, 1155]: 8.467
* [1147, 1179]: 8.481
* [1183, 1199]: 7.7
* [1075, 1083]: 8.012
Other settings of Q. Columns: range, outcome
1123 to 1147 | 8.259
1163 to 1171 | 8.423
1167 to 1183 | 6.019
